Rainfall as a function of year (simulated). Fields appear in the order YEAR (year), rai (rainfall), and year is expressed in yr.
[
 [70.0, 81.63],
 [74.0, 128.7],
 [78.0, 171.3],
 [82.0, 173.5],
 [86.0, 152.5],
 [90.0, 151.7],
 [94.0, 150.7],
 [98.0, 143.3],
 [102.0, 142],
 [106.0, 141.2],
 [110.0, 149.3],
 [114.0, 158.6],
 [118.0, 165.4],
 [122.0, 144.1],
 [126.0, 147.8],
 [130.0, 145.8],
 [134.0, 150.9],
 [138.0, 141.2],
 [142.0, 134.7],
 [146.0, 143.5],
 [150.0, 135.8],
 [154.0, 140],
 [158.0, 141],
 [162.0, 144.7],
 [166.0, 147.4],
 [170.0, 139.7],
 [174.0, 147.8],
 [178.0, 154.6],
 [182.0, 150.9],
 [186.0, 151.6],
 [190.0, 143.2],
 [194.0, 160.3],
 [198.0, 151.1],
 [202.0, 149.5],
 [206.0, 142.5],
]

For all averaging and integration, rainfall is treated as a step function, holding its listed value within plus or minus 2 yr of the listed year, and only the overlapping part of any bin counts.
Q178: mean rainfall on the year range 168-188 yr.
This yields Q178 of 149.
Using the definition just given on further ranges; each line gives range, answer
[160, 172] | 144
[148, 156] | 138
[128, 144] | 143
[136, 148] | 140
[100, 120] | 151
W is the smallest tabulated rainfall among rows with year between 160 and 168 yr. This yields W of 144.7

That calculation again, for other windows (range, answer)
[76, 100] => 143.3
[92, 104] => 142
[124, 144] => 134.7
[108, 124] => 144.1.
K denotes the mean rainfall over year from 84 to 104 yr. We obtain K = 148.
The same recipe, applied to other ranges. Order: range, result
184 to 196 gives 152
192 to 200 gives 156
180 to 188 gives 151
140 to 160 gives 139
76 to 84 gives 172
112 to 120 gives 162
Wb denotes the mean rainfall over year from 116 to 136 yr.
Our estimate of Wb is 151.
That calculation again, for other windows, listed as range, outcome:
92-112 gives 145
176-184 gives 153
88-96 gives 151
